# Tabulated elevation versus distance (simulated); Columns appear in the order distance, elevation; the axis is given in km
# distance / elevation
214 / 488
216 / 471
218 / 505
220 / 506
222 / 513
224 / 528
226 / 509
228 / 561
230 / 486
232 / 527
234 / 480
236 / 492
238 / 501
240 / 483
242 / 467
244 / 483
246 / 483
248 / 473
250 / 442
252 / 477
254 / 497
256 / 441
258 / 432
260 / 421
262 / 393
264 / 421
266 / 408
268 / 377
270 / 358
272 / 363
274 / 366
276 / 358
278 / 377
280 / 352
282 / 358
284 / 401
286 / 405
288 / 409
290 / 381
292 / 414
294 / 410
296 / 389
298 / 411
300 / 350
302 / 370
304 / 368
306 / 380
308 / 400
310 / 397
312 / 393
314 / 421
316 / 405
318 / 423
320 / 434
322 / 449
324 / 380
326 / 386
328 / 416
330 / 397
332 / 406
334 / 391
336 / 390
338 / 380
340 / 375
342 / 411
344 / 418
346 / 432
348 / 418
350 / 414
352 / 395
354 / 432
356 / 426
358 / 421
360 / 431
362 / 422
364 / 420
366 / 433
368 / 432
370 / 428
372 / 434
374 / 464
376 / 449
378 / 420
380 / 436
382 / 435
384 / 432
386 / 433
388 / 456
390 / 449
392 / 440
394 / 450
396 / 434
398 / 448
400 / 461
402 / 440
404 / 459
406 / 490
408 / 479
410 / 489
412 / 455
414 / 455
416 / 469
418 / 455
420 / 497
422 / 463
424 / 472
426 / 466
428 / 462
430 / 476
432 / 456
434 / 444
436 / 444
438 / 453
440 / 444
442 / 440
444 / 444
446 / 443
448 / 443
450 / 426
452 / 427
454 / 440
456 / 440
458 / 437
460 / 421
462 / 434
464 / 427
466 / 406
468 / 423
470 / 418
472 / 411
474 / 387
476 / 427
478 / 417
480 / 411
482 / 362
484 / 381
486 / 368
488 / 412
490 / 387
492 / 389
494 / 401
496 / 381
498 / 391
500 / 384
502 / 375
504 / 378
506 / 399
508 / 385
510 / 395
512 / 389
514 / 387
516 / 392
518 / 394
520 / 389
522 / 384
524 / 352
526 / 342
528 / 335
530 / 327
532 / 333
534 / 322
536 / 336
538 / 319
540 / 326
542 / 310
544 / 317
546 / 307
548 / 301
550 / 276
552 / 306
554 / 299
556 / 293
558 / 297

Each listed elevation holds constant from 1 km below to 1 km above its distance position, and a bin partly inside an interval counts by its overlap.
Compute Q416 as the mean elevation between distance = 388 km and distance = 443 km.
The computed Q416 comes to 459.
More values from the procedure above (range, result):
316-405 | 425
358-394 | 436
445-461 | 435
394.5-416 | 461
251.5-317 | 396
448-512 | 405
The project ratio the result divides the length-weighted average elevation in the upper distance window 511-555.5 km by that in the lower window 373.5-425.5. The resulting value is 0.74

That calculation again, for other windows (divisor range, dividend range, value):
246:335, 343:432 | 1.10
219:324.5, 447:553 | 0.89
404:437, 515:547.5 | 0.73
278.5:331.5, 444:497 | 1.04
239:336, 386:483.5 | 1.08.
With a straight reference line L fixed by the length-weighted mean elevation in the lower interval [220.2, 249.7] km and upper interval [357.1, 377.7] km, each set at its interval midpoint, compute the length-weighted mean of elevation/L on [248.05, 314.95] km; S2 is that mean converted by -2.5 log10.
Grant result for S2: 0.19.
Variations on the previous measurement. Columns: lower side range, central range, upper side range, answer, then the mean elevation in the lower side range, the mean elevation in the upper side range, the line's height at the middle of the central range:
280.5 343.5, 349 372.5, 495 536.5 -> -0.09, 397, 370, 390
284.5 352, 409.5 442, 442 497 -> -0.13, 401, 414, 410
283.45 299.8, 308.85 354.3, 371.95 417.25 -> 0.03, 400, 452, 420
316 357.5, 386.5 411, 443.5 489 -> -0.11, 409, 417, 413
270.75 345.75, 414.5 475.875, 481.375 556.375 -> -0.20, 393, 356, 369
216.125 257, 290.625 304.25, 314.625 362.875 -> 0.14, 492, 411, 444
